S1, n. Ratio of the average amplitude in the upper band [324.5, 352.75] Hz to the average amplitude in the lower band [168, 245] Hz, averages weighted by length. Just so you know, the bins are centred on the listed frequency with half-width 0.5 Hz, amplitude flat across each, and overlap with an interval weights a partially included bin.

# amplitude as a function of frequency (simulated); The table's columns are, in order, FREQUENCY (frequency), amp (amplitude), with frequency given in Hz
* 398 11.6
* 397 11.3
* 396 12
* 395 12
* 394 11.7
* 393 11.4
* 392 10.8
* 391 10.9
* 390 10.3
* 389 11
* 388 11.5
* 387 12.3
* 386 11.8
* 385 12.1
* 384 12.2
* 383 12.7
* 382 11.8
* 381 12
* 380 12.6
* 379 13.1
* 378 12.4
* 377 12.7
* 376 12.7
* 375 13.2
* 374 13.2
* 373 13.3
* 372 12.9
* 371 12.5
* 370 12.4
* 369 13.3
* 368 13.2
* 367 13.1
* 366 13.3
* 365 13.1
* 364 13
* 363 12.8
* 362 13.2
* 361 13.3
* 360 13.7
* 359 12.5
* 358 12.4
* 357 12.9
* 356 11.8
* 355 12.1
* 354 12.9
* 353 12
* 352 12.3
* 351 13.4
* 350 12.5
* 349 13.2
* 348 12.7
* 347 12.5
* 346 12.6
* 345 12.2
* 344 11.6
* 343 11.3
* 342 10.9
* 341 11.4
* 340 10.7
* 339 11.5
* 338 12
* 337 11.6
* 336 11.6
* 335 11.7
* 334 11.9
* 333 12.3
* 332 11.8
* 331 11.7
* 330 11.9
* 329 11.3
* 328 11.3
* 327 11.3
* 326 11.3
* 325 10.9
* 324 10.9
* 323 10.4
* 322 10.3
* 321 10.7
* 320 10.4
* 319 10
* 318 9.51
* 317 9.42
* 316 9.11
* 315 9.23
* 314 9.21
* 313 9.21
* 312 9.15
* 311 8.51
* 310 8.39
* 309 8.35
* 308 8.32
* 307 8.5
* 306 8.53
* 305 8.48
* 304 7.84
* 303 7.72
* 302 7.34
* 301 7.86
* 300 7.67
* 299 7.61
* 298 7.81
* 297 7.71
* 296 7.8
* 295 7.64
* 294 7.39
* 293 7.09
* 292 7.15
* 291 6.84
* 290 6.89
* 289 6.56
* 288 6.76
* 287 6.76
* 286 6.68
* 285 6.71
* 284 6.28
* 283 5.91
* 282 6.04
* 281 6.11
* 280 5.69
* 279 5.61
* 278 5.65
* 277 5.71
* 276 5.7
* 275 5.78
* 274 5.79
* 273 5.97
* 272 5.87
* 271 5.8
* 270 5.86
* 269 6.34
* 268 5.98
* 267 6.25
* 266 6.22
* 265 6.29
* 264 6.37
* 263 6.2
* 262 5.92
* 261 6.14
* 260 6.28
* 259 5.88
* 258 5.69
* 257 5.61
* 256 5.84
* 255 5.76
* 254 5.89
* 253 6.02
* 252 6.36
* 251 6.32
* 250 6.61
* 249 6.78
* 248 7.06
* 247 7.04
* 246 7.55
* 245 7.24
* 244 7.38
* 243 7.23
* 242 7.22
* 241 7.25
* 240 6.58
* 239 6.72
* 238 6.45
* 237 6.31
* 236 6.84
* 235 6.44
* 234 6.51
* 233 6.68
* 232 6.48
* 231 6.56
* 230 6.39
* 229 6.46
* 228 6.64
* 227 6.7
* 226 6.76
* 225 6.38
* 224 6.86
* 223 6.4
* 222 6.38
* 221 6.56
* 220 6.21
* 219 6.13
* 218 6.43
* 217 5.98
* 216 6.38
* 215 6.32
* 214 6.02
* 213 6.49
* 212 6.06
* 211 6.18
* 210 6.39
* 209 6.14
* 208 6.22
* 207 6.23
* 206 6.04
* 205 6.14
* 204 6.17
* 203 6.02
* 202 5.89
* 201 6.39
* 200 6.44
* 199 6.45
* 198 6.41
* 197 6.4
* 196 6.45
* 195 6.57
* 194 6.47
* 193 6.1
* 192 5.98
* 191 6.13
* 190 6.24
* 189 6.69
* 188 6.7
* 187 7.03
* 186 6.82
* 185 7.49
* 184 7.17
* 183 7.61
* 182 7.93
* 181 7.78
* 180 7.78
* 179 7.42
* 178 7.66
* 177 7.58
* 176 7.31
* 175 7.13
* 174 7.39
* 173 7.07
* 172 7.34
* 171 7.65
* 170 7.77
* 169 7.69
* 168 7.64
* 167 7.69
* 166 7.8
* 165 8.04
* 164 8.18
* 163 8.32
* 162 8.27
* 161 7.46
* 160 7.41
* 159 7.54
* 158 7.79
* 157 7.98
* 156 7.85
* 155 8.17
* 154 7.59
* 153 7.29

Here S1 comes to 1.8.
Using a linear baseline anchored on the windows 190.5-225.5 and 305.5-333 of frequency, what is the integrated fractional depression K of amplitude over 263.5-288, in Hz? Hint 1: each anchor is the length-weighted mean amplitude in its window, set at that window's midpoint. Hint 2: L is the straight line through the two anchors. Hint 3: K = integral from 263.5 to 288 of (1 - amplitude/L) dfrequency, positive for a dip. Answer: 7.12 Hz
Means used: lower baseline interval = 6.28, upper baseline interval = 10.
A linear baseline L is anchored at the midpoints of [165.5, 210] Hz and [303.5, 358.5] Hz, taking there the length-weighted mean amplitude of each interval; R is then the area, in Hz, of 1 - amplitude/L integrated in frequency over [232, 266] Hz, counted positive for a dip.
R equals 8.3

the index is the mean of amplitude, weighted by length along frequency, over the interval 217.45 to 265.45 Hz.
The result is 6.5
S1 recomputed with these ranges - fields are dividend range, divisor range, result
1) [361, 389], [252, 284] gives 2.13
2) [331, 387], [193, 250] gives 1.91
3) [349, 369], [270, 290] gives 2.11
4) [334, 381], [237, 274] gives 1.96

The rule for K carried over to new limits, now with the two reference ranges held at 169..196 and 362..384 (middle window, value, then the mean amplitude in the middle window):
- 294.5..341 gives 6.0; 9.77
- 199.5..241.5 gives 9.4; 6.4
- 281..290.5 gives 3.5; 6.49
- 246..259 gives 4.1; 6.28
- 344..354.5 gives -0.4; 12.6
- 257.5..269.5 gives 4.3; 6.13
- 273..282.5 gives 4.0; 5.8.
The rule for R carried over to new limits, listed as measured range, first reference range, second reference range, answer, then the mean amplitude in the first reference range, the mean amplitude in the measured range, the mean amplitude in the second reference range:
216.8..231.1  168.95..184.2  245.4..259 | 0.7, 7.52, 6.46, 6.34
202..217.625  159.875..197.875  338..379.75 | 3.8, 7.26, 6.18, 12.6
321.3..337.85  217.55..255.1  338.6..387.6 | -0.6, 6.63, 11.4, 12.5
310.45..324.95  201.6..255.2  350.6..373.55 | 1.3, 6.49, 9.75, 12.8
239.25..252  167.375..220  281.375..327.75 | 0.9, 6.73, 6.99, 8.36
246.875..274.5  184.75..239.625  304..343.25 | 6.7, 6.41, 6.14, 10.3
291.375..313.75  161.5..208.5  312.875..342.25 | 4.8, 7.01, 8.01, 10.9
